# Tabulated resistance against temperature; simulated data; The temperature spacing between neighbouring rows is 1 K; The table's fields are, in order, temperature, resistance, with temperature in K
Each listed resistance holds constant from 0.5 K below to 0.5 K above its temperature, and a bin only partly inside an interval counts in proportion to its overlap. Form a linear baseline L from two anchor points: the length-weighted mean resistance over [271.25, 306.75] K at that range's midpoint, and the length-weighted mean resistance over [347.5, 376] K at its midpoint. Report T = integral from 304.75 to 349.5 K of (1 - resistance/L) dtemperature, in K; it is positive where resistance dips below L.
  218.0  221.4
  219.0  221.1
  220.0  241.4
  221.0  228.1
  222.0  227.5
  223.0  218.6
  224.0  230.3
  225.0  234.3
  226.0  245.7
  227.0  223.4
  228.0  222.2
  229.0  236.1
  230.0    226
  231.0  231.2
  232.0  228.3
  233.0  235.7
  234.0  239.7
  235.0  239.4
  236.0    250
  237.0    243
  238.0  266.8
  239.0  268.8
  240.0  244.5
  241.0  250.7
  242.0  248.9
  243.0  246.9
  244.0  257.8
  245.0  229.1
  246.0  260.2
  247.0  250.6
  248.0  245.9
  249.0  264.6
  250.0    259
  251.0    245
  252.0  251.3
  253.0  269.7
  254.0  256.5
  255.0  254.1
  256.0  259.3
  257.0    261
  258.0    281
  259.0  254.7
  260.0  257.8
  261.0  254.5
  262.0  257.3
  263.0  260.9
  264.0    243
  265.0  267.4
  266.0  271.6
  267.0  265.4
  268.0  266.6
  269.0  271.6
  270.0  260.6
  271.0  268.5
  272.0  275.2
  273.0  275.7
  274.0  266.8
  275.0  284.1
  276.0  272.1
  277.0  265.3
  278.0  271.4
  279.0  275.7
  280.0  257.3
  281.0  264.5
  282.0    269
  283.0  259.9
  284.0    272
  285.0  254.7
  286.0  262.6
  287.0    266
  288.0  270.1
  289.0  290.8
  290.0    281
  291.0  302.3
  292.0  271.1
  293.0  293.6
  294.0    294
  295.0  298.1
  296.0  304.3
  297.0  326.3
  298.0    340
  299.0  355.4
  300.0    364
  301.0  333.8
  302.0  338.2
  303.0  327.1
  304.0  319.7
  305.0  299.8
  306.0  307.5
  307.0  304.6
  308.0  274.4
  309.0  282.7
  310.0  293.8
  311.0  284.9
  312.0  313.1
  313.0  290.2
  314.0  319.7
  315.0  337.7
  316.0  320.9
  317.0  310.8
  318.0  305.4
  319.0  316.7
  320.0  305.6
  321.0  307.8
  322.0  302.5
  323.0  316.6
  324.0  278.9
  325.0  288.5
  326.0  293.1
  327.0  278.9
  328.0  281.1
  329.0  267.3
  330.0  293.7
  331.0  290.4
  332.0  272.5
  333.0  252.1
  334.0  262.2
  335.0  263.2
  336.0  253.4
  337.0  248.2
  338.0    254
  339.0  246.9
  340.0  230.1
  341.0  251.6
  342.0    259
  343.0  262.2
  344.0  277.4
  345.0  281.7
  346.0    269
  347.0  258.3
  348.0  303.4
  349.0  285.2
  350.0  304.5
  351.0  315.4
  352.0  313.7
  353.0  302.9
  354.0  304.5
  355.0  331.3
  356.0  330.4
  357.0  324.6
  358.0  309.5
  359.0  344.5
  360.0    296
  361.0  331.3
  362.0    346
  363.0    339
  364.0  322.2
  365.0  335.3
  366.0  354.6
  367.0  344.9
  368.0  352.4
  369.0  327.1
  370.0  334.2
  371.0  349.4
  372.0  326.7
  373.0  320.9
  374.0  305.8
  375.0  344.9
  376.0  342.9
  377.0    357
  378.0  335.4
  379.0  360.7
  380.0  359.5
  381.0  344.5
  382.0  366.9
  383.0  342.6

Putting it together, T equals 3.6 K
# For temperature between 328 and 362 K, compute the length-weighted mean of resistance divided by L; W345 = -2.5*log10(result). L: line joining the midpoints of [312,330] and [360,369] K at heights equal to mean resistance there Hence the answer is 0.13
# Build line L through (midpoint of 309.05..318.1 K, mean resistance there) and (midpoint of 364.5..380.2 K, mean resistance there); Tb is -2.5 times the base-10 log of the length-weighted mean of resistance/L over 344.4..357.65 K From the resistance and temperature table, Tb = 0.09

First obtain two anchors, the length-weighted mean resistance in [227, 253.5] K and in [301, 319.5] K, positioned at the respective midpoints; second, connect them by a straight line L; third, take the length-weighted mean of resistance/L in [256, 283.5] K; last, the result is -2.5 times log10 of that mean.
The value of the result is 0.03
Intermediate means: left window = 246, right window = 309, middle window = 266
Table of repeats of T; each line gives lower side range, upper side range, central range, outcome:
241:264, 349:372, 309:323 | -0.49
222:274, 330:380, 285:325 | -3.51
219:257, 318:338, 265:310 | -3.80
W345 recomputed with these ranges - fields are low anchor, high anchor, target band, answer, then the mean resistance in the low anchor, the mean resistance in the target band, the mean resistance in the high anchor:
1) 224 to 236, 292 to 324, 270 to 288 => 0.06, 234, 268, 311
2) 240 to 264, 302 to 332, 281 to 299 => -0.02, 255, 287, 301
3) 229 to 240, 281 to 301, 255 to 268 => 0.02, 243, 261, 294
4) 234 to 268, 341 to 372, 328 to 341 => 0.15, 256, 262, 313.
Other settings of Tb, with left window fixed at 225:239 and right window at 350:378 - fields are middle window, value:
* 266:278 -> -0.02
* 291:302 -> -0.13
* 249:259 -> -0.03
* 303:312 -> -0.03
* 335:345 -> 0.22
